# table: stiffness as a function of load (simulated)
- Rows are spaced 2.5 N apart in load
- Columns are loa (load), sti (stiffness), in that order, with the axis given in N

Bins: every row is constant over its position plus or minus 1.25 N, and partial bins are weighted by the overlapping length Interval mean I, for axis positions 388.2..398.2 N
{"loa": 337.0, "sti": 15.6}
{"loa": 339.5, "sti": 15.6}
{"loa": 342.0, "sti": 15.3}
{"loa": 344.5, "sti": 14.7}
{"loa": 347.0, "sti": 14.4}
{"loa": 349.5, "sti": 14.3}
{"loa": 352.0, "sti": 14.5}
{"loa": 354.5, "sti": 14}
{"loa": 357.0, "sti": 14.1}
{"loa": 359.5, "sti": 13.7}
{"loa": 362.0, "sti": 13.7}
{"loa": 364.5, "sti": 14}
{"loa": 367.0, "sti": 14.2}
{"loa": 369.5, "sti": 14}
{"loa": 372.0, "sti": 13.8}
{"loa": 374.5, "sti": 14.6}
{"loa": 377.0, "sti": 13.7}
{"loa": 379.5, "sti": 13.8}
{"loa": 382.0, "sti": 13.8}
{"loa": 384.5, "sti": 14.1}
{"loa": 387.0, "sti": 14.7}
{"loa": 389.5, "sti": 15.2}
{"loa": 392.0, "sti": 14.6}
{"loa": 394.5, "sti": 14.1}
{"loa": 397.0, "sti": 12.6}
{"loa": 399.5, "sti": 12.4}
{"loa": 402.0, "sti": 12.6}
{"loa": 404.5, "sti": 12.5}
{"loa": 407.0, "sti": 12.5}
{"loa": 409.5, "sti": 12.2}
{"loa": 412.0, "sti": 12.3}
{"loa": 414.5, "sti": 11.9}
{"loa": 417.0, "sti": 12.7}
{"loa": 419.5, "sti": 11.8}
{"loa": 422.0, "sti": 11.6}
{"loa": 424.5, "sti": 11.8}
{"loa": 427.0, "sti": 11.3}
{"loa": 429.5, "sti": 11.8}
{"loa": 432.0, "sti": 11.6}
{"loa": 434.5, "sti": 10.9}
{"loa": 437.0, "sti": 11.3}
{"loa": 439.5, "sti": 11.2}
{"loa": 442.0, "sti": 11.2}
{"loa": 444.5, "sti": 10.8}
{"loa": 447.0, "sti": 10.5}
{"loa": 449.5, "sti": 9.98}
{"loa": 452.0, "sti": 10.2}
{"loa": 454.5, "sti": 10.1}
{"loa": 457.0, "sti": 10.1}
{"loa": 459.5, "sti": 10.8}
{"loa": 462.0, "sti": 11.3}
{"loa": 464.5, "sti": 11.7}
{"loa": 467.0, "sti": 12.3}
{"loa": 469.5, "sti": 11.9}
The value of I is 14.1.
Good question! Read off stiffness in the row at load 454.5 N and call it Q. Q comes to 10.1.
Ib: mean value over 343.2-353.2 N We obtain 14.5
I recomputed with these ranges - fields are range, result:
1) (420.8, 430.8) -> 11.6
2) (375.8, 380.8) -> 13.8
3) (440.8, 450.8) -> 10.6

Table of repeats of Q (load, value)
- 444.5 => 10.8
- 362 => 13.7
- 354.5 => 14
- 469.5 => 11.9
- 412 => 12.3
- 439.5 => 11.2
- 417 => 12.7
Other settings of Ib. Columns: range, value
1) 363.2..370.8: 14.1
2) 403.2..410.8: 12.4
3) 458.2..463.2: 11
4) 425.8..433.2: 11.6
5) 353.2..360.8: 13.9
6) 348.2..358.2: 14.2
